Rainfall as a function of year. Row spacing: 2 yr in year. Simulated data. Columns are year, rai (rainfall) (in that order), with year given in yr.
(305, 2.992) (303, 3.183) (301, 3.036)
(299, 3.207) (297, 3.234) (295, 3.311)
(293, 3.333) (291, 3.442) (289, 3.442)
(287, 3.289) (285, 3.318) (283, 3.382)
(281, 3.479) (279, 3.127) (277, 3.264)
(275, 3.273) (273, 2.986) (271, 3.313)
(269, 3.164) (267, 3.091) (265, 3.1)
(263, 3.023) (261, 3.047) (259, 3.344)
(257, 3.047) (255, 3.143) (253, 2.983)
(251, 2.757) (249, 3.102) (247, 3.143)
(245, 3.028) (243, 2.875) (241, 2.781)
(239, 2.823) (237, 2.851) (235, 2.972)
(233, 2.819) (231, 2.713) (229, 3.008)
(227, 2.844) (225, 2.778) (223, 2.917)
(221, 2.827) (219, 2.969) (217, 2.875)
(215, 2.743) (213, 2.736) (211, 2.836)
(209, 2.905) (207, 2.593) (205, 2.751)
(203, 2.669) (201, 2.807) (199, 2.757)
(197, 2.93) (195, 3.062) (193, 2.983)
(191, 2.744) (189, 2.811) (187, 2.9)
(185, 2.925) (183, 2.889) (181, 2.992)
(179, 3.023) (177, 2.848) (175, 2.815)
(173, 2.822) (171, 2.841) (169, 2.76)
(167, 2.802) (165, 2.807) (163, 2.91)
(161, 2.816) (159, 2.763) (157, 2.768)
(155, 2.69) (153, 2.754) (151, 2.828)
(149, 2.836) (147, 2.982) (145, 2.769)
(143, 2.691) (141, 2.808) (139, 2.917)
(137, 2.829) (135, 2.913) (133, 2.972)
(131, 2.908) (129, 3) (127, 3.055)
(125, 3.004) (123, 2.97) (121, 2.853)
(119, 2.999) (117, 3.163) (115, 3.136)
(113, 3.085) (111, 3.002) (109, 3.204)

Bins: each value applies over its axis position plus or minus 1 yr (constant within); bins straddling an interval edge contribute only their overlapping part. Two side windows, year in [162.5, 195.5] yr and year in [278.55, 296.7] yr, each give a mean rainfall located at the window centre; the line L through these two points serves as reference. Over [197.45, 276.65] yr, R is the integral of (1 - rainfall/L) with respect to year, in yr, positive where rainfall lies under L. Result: 4.9 yr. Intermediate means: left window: 2.88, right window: 3.35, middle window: 2.94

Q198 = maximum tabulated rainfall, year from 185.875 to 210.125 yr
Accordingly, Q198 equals 3.062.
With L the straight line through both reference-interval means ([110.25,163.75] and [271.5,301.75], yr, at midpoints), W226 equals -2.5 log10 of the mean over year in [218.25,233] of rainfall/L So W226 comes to 0.10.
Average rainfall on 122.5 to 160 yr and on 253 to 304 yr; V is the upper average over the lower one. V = 1.1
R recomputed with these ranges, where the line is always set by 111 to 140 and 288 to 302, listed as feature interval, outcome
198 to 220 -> 2.4 yr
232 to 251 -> 1.6 yr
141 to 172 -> 2.4 yr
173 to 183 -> 0.6 yr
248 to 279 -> 1.2 yr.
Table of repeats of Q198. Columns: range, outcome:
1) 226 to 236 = 3.008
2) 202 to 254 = 3.143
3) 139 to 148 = 2.982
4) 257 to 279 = 3.344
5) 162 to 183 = 3.023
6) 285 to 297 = 3.442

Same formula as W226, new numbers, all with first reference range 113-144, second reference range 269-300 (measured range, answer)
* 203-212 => 0.13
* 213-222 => 0.11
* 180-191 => 0.07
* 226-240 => 0.11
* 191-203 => 0.08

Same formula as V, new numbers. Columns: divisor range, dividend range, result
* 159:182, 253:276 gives 1.10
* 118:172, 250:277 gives 1.08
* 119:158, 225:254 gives 1.01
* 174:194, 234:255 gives 1.02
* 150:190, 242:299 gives 1.12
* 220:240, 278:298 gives 1.17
